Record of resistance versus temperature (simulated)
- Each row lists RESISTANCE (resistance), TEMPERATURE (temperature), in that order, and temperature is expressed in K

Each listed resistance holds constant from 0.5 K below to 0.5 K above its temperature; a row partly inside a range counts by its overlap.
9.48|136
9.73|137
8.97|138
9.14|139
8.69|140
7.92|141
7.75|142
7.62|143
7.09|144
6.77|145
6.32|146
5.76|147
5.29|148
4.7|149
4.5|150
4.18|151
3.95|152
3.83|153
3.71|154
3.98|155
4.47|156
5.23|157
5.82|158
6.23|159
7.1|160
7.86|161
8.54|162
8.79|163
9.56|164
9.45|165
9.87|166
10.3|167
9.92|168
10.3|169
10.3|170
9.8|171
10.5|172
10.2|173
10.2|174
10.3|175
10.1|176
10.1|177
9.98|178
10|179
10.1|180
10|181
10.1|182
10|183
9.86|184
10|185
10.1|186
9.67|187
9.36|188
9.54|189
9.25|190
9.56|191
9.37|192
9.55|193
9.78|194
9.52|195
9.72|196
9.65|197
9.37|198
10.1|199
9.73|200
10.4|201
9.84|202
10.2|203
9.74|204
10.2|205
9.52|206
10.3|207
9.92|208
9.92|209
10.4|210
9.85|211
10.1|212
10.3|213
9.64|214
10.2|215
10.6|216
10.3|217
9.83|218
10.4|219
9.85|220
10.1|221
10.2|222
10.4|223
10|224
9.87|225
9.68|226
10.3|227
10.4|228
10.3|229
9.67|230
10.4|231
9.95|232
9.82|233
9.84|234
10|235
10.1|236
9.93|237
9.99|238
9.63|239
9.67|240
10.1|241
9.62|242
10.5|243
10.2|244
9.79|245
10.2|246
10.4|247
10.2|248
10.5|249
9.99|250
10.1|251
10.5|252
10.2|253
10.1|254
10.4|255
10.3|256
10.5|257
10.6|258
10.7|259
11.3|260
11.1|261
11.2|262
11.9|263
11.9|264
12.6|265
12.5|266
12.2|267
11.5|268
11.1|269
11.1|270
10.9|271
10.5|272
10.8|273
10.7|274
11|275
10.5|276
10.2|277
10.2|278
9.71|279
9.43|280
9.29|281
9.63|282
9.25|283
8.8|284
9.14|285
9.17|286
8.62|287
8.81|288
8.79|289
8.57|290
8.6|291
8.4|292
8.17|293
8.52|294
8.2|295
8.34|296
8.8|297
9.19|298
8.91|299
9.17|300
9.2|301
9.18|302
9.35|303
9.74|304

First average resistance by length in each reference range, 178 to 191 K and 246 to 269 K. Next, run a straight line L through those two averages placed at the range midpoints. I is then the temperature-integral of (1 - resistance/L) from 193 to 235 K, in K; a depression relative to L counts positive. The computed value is 1.1 K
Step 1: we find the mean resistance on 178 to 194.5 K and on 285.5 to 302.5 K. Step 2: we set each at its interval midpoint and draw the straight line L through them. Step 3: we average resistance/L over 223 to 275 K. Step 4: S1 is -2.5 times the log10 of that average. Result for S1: -0.149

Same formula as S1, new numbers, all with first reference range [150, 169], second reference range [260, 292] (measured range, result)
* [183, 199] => -0.233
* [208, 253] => -0.131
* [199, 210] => -0.218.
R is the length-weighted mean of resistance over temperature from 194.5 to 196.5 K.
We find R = 9.62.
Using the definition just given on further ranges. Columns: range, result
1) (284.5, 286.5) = 9.16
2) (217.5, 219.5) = 10.1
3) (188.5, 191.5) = 9.45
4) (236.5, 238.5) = 9.96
